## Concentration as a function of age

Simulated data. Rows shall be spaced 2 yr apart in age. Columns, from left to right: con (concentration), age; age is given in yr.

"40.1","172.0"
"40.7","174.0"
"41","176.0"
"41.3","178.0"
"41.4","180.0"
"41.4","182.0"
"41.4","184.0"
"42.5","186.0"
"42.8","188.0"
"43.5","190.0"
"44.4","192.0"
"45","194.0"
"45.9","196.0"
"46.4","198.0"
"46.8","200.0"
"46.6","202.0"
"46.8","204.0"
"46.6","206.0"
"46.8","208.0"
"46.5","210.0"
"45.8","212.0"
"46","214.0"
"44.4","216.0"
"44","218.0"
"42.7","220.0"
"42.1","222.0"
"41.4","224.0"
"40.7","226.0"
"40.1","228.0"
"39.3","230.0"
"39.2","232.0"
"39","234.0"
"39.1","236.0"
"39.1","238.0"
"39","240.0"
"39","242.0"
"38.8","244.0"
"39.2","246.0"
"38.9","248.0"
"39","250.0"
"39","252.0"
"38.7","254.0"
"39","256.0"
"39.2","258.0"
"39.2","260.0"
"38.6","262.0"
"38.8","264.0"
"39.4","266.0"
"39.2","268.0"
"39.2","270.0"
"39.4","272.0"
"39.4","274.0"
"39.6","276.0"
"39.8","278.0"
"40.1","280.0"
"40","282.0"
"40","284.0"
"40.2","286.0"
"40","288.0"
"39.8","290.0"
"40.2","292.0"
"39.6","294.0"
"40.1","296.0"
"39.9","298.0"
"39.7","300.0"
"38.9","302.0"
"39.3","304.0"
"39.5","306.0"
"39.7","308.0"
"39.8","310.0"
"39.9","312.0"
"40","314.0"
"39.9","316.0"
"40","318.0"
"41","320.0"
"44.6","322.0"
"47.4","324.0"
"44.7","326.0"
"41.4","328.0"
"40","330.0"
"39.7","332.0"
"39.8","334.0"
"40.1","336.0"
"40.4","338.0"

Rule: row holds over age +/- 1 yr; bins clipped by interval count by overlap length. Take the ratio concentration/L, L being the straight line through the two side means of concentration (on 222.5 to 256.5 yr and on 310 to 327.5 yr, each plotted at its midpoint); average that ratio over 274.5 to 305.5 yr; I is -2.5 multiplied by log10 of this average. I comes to 0.034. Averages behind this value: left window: 39.4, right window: 42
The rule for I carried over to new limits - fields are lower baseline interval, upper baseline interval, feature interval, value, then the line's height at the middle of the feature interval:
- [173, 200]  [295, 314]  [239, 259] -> 0.06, 41.3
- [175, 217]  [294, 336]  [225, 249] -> 0.10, 43.2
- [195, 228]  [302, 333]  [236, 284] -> 0.10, 43.1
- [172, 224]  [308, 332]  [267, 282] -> 0.08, 42.4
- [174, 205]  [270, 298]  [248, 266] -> 0.05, 40.9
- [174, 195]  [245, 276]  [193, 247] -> -0.05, 40.8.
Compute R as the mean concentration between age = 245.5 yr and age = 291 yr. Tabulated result 39.4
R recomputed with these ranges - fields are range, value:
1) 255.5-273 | 39.1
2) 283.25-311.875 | 39.8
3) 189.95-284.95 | 41.5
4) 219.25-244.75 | 39.9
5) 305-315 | 39.8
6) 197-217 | 46.3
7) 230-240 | 39.1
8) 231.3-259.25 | 39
